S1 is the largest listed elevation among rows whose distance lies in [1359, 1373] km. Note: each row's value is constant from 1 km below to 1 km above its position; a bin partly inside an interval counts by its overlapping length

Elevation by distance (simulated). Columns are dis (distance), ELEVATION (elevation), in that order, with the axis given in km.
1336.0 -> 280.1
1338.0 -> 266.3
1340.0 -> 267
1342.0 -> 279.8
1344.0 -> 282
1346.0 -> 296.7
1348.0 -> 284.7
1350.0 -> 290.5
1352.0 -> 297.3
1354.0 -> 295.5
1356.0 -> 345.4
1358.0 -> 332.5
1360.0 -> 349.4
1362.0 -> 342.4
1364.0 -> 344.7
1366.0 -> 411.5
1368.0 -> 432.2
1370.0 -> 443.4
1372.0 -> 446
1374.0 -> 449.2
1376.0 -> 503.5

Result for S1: 446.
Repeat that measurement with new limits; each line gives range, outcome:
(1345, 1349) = 296.7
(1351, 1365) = 349.4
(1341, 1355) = 297.3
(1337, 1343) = 279.8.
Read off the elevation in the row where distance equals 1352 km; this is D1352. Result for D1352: 297.3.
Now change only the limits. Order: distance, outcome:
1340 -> 267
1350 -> 290.5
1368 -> 432.2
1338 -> 266.3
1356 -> 345.4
